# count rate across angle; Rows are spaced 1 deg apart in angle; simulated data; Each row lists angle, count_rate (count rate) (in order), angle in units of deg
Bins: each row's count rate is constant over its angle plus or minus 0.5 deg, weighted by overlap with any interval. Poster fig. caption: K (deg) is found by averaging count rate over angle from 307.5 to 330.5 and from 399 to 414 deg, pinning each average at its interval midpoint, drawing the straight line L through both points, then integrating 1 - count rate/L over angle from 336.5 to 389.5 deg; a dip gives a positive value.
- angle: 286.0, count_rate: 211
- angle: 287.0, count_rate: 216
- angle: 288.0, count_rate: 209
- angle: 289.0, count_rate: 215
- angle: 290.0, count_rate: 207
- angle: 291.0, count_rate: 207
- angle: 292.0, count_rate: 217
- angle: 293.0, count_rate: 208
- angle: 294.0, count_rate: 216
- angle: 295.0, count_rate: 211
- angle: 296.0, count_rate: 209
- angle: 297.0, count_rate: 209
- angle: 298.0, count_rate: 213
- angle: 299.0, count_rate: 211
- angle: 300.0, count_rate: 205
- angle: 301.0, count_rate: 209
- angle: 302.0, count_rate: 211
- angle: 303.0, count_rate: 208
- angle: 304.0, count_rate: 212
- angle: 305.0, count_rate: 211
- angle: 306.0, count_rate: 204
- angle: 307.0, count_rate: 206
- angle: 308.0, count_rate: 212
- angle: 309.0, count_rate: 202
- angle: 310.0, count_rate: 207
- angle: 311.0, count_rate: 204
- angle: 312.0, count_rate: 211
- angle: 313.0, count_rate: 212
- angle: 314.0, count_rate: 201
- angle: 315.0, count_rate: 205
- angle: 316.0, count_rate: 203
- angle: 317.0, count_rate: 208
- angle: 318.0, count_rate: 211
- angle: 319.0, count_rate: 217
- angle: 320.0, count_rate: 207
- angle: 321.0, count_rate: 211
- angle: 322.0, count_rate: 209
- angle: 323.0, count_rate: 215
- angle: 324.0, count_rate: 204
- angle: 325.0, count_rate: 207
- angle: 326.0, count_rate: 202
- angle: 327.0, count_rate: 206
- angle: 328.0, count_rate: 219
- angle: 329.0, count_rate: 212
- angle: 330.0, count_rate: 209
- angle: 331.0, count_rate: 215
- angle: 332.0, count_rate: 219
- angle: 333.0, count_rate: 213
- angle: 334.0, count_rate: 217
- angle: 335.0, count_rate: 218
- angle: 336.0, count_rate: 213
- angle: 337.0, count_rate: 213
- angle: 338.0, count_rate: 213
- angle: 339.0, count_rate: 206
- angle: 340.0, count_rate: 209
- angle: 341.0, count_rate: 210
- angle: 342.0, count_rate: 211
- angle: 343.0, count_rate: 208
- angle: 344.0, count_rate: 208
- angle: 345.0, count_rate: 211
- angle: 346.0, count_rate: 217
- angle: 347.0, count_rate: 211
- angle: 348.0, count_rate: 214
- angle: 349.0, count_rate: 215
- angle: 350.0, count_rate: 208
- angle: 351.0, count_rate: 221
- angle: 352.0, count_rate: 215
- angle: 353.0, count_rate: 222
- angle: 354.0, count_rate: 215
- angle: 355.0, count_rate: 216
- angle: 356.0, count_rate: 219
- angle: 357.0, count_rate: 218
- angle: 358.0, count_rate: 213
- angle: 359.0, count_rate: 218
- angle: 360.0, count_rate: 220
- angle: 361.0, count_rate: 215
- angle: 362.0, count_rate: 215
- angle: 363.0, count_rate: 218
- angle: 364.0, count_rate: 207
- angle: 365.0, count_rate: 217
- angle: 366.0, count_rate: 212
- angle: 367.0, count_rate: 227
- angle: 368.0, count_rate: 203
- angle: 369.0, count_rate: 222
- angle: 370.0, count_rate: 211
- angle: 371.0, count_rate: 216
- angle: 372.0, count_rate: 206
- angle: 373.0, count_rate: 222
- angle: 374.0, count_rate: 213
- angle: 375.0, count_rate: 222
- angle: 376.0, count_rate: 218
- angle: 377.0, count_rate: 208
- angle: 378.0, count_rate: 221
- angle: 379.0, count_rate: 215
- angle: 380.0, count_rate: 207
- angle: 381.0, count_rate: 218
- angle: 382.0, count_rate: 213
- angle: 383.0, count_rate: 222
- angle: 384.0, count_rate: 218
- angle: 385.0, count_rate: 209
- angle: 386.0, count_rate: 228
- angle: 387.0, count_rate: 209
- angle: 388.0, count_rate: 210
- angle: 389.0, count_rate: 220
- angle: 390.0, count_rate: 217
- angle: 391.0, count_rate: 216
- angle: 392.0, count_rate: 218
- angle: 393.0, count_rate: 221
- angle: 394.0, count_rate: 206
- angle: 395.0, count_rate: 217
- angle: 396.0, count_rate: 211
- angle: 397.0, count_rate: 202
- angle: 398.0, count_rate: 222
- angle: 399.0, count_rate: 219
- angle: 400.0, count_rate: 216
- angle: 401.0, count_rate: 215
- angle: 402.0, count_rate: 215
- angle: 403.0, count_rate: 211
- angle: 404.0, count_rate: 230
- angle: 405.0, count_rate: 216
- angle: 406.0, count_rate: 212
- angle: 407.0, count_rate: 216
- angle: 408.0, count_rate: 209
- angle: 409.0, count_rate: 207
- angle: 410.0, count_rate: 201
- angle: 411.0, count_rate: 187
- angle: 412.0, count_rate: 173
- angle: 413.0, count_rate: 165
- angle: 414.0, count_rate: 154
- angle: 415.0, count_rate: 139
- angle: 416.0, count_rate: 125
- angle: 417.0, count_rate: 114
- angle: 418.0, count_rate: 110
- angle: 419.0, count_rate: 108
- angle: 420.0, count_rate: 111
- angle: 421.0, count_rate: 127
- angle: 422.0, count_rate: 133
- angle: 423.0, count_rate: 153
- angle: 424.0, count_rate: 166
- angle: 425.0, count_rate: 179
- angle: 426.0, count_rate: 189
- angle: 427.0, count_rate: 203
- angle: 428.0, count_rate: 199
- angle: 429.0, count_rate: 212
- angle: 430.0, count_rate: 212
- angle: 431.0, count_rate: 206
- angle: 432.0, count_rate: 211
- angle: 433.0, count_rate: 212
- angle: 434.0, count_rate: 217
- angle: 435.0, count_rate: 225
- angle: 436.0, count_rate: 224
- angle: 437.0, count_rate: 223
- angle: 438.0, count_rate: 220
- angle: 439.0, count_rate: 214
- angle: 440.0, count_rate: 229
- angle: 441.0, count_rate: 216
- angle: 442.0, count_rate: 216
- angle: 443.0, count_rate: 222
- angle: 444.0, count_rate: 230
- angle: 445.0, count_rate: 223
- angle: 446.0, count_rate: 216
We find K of -2.2 deg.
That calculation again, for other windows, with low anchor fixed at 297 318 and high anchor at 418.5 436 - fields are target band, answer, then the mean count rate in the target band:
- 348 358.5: -1.0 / 216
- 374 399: -3.3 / 215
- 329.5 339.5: -0.6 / 214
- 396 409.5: -2.0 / 214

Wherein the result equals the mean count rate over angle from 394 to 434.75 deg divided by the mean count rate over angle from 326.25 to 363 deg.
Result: 0.9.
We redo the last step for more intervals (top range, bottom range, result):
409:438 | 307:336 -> 0.84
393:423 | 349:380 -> 0.84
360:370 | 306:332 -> 1.03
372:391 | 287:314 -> 1.03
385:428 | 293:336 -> 0.90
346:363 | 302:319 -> 1.04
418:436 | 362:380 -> 0.83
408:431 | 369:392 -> 0.76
